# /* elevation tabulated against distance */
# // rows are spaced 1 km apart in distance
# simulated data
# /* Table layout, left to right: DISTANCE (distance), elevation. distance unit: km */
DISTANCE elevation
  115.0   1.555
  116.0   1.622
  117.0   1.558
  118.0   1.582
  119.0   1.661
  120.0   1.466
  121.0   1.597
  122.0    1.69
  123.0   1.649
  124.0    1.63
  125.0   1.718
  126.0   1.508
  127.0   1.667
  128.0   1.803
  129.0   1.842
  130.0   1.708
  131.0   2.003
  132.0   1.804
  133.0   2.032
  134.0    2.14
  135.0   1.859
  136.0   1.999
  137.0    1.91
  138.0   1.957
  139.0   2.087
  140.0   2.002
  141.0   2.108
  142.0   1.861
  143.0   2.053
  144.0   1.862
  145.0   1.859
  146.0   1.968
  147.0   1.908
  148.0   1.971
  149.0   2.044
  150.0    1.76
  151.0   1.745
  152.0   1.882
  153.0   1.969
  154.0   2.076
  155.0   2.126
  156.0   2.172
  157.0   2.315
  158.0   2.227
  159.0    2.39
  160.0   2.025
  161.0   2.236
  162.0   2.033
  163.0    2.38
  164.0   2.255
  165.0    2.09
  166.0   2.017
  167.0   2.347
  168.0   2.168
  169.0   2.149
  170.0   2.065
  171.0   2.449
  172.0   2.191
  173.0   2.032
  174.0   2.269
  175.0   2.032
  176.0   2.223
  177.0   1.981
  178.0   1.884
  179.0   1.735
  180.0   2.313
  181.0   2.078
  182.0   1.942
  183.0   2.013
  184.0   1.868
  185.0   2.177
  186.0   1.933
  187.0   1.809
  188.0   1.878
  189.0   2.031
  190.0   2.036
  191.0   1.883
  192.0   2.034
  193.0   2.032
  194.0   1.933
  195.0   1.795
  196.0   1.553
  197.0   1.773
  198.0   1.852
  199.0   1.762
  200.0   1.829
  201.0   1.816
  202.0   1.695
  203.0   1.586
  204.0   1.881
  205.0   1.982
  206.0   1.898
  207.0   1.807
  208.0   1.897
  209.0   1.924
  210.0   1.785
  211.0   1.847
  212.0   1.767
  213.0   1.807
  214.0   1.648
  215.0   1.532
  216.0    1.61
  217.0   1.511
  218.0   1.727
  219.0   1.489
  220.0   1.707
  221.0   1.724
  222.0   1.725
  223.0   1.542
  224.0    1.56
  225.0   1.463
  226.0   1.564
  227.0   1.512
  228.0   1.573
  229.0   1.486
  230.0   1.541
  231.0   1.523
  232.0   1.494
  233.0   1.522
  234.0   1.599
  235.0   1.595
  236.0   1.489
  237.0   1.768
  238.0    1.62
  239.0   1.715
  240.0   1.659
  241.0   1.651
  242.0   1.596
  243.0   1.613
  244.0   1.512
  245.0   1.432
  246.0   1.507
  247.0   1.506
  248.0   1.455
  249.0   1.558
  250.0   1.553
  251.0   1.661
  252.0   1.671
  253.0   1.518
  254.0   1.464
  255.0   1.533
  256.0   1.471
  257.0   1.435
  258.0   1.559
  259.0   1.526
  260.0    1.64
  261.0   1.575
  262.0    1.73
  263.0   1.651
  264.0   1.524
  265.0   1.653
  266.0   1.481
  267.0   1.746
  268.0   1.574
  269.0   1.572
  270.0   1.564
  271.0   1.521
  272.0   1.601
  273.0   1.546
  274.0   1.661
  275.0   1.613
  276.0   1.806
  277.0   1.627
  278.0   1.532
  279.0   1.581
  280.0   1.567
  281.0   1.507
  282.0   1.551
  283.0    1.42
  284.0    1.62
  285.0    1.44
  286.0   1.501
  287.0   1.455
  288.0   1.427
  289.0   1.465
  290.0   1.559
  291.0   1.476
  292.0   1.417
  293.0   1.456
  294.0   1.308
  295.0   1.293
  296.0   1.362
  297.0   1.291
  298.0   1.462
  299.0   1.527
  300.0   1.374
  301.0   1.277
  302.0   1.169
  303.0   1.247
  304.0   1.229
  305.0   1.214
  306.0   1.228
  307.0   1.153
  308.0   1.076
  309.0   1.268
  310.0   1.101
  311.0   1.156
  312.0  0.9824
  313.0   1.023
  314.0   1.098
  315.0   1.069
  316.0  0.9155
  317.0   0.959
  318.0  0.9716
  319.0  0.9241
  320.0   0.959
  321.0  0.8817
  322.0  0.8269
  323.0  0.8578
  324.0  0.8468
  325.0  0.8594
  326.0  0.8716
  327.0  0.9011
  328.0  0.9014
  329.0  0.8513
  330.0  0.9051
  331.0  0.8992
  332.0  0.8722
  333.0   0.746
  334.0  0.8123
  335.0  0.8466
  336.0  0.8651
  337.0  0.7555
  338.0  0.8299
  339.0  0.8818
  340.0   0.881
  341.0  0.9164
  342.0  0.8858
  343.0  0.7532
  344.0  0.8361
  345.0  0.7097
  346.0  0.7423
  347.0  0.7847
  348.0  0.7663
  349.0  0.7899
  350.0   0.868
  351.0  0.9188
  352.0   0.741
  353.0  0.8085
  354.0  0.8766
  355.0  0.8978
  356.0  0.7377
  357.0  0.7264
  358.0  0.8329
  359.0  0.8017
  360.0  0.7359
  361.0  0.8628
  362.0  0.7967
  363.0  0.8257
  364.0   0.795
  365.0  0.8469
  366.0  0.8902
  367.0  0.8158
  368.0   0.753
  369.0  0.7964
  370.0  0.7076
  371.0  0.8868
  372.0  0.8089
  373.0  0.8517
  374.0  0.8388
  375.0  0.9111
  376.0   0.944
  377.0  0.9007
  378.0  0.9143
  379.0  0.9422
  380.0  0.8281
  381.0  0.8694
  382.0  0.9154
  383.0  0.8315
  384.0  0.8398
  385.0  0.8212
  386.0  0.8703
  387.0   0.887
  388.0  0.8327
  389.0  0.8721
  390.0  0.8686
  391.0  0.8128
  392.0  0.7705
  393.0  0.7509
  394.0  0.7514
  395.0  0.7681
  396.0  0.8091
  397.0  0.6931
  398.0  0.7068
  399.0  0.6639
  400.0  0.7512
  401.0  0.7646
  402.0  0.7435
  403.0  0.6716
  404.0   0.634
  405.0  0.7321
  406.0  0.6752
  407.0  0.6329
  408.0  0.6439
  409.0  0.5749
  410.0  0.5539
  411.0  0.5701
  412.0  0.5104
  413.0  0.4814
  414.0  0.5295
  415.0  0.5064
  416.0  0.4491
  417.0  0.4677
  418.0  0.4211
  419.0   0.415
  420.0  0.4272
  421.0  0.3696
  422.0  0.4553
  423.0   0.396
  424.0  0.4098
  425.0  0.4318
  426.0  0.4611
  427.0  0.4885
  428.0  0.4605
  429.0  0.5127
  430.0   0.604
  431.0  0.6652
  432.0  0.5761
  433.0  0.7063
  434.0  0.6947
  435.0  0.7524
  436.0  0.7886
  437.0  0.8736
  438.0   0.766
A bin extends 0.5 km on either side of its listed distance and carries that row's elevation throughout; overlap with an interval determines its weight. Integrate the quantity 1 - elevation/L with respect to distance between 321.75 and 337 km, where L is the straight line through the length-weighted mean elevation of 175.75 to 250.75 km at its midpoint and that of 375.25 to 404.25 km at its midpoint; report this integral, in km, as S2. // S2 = 3.7 km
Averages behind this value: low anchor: 1.74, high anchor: 0.81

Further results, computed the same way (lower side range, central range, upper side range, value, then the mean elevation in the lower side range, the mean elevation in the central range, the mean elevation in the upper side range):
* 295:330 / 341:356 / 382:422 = 1.68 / 1.08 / 0.814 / 0.669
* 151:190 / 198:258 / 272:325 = 3.44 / 2.09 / 1.63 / 1.29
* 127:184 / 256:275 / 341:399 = -2.31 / 2.04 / 1.58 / 0.821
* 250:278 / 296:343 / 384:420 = 8.23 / 1.59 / 1.01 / 0.673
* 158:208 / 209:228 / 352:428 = 1.48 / 2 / 1.65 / 0.716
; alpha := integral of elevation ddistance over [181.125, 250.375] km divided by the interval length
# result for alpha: 1.71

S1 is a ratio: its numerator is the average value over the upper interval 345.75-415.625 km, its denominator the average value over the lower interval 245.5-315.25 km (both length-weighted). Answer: 0.53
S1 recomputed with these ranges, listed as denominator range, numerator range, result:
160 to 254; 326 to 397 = 0.46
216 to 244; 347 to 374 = 0.51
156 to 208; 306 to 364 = 0.44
